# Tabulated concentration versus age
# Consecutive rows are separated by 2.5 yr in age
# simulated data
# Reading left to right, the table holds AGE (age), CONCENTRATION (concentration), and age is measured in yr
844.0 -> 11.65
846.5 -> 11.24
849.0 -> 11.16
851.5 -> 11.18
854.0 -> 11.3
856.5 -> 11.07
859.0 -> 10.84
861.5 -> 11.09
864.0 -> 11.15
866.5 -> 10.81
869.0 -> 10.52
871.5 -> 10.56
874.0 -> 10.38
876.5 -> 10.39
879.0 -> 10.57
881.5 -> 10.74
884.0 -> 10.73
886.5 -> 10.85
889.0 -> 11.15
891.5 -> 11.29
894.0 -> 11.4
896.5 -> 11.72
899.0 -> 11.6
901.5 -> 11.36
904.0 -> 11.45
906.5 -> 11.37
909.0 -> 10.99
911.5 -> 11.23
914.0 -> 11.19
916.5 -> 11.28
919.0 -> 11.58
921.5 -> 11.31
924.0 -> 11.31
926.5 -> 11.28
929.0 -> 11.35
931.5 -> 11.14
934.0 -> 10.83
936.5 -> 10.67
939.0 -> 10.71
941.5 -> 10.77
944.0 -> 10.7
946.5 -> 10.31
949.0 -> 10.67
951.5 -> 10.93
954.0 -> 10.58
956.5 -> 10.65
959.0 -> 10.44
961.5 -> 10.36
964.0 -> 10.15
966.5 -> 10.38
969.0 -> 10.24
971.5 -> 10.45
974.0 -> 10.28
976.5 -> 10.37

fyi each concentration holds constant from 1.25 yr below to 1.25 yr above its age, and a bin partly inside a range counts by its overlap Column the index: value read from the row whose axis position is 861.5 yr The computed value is 11.09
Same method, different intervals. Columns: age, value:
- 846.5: 11.24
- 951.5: 10.93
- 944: 10.7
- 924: 11.31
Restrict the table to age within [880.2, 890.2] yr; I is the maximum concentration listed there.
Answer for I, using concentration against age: 11.15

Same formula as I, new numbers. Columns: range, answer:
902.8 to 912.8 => 11.45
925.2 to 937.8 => 11.35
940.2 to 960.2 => 10.93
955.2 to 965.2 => 10.65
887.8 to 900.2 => 11.72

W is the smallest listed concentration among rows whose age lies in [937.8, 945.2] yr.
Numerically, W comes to 10.7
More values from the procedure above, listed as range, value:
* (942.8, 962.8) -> 10.31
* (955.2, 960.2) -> 10.44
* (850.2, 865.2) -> 10.84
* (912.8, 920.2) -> 11.19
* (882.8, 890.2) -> 10.73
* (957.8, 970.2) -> 10.15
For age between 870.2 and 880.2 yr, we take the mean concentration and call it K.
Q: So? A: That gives 10.5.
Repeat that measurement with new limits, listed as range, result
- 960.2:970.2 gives 10.3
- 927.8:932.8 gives 11.2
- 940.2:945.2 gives 10.7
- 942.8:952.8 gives 10.7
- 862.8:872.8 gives 10.8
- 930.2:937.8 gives 10.9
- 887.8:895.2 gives 11.3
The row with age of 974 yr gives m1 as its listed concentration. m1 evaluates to 10.28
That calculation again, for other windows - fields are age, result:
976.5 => 10.37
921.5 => 11.31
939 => 10.71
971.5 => 10.45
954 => 10.58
